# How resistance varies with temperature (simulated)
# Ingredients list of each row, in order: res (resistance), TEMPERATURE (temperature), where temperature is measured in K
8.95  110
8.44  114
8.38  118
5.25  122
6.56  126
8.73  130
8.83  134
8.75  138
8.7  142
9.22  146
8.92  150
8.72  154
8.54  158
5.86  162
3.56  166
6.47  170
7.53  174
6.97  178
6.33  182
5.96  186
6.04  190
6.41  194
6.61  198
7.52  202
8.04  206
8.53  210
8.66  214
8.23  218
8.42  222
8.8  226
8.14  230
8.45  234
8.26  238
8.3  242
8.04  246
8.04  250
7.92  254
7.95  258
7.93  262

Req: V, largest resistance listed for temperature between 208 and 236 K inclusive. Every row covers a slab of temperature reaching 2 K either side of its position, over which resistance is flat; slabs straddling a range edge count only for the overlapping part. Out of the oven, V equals 8.8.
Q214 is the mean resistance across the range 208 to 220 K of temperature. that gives 8.47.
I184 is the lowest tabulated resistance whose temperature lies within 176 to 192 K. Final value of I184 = 5.96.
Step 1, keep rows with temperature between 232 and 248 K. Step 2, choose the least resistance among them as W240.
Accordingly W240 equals 8.04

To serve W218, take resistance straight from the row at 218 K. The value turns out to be 8.23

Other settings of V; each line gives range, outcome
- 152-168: 8.72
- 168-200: 7.53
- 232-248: 8.45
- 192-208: 8.04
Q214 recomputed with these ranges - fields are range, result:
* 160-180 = 6.08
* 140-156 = 8.89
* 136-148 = 8.89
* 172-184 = 6.94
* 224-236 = 8.46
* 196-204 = 7.06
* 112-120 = 8.41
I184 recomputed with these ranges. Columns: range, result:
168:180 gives 6.47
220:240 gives 8.14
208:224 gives 8.23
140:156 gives 8.7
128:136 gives 8.73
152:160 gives 8.54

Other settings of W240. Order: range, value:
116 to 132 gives 5.25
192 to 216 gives 6.41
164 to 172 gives 3.56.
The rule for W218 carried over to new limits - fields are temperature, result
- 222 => 8.42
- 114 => 8.44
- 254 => 7.92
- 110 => 8.95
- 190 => 6.04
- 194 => 6.41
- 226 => 8.8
